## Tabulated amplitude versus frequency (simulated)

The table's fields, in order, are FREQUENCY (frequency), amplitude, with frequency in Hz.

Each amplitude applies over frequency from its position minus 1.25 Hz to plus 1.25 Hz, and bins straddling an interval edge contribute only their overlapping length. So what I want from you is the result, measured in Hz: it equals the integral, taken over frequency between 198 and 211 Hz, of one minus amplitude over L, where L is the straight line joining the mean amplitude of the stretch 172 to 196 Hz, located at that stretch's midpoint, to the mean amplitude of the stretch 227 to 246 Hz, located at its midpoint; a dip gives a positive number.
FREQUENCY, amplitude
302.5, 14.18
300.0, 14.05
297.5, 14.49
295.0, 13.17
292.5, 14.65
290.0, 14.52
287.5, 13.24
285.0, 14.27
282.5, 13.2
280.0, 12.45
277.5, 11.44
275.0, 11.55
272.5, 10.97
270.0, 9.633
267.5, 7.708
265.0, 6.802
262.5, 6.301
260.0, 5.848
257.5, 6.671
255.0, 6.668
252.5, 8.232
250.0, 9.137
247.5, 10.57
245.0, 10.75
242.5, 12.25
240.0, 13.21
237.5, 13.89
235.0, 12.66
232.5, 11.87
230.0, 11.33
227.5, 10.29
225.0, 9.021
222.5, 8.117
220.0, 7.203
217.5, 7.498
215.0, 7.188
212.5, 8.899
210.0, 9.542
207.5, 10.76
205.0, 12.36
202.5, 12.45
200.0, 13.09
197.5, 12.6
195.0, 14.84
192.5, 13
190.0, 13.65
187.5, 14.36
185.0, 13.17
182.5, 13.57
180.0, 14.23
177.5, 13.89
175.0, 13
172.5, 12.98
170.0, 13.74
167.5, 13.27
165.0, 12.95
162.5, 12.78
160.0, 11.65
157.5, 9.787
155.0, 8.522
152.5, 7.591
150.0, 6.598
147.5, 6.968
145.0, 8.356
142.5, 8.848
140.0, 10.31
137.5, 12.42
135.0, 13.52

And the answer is 1.3 Hz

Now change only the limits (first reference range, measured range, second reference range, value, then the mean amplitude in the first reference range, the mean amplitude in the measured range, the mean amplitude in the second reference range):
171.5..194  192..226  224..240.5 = 6.0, 13.6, 10.4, 11.7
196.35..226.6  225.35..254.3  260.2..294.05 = -2.0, 9.89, 11.1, 11.1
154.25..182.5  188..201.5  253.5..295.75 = -1.6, 12.6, 13.5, 10.5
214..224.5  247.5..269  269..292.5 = 6.6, 7.62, 7.4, 12.5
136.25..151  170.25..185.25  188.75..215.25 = -4.0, 8.96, 13.5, 11.8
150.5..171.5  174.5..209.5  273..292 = -4.7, 11.1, 13.1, 12.9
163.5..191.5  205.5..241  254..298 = 5.9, 13.5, 10.1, 10.7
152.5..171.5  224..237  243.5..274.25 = -2.7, 11.6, 11.2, 8.36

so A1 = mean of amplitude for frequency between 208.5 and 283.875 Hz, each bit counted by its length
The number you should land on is 9.71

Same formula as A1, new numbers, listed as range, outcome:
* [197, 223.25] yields 9.93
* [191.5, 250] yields 11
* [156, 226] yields 11.8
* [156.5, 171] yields 12.4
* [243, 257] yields 9.11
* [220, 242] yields 11.1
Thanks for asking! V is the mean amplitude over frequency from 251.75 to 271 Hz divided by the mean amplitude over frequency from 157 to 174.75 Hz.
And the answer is 0.6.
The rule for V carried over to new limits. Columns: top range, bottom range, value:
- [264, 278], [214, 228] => 1.19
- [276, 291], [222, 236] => 1.23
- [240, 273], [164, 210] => 0.66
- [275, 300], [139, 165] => 1.44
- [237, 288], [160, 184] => 0.76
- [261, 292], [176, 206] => 0.82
